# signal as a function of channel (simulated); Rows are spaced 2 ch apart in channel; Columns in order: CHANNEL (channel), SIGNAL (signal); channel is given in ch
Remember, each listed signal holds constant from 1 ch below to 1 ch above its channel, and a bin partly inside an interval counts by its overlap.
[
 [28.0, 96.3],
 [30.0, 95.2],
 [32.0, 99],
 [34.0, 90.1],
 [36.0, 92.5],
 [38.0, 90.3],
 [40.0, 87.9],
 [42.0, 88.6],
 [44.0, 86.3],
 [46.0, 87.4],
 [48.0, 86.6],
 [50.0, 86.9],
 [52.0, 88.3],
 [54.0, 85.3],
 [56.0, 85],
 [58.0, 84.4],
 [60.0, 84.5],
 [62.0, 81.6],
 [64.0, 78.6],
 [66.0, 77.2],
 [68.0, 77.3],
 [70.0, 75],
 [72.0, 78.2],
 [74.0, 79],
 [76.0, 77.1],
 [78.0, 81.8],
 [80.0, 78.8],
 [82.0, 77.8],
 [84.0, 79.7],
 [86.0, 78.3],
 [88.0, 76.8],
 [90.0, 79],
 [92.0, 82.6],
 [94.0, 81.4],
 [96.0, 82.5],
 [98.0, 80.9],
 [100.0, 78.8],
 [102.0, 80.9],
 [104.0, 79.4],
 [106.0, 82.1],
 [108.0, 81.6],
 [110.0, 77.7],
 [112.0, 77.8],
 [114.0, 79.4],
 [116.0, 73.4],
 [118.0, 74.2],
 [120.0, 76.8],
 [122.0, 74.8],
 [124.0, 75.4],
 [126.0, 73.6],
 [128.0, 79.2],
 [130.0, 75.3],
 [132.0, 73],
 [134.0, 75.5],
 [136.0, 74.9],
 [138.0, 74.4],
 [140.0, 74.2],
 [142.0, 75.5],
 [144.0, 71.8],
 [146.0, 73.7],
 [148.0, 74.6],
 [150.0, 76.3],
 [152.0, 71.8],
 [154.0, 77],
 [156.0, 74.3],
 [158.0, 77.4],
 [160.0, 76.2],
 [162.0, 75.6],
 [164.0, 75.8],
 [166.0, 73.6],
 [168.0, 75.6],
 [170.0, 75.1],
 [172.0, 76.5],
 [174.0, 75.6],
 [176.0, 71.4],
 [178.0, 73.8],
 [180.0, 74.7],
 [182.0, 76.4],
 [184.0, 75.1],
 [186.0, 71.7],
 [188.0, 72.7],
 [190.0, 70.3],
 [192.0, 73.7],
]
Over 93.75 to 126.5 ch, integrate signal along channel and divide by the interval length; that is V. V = 78.3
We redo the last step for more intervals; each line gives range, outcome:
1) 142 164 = 74.9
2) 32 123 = 81.6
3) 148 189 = 74.8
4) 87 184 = 76.4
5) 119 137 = 75.4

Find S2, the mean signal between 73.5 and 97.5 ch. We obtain 79.6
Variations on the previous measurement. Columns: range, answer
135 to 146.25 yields 74.1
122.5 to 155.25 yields 74.8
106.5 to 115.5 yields 79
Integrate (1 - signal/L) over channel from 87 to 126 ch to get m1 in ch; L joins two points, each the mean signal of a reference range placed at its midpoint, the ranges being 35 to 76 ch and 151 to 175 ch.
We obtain 0.6 ch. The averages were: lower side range 83.9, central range 78.6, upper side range 75.4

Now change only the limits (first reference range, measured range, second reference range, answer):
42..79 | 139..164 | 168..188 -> 0.44 ch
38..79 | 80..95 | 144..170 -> 0.25 ch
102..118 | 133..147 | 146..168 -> 0.39 ch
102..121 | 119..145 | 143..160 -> 0.49 ch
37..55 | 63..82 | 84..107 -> 1.25 ch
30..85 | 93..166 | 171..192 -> 1.48 ch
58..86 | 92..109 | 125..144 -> -0.85 ch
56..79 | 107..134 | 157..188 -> 0.35 ch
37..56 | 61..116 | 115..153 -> 1.35 ch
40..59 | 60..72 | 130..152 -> 0.84 ch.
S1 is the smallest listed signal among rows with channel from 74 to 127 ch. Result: 73.4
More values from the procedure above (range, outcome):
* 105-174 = 71.8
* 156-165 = 74.3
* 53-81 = 75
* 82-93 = 76.8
